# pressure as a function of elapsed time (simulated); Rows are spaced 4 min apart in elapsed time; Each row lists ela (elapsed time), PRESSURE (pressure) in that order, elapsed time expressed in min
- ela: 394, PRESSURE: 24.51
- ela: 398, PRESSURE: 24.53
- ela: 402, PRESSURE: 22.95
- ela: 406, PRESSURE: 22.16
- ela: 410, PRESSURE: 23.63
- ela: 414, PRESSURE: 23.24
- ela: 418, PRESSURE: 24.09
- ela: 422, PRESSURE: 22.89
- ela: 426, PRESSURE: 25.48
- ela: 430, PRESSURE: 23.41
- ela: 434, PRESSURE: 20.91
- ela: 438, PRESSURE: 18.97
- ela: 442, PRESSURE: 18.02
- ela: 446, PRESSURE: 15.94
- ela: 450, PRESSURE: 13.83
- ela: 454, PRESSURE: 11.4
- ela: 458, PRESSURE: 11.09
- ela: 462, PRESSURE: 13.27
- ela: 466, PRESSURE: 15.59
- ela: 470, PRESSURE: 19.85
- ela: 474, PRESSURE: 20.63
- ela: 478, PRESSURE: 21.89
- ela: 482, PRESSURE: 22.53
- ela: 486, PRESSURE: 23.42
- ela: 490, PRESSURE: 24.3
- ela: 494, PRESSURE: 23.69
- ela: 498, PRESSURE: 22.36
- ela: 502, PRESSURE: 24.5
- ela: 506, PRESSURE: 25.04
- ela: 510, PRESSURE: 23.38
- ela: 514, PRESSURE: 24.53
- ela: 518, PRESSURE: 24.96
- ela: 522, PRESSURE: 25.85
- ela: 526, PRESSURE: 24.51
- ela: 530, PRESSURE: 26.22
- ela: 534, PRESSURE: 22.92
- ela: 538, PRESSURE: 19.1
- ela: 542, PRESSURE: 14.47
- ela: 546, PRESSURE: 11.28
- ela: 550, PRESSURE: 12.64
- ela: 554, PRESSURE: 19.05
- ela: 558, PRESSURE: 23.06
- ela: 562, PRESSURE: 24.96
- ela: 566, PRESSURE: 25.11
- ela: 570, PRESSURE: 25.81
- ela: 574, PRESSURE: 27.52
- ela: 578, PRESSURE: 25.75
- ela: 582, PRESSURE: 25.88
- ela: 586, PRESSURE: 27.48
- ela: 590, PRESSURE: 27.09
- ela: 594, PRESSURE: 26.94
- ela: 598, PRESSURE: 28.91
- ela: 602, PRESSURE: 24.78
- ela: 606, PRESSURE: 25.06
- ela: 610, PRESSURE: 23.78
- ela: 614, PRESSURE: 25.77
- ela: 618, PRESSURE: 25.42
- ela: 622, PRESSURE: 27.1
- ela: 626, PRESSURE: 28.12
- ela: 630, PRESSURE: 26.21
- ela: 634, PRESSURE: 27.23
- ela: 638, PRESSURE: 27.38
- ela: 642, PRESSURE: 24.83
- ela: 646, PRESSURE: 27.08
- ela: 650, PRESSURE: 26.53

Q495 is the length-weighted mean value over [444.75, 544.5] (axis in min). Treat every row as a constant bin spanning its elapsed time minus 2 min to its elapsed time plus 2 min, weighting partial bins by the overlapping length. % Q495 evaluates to 20.6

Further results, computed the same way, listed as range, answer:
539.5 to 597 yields 22.7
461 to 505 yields 21.4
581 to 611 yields 26.3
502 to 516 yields 24.3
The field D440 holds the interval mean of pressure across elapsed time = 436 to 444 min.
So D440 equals 18.5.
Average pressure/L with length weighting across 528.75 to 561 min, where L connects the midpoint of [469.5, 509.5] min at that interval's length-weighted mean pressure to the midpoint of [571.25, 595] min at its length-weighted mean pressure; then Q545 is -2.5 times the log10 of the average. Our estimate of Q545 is 0.33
